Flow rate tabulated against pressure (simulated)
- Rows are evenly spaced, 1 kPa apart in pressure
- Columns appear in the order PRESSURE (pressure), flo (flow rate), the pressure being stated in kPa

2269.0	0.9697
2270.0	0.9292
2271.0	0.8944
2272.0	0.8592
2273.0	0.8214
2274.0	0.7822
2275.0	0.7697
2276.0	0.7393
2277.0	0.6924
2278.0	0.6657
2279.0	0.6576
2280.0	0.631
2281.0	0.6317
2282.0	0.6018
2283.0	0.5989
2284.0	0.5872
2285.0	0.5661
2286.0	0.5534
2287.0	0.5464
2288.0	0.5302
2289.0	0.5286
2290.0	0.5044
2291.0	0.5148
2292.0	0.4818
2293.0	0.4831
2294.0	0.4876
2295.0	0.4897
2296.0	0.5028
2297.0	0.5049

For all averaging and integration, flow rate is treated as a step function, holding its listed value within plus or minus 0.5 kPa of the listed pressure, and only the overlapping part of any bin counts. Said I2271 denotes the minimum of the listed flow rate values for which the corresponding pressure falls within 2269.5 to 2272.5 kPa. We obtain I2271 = 0.8592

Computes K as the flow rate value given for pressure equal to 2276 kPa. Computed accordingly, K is 0.7393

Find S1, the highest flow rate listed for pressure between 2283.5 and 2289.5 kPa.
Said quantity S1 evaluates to 0.5872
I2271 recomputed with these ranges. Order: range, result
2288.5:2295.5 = 0.4818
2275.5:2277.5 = 0.6924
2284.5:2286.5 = 0.5534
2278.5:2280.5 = 0.631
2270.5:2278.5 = 0.6657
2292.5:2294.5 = 0.4831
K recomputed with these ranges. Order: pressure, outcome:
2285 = 0.5661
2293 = 0.4831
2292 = 0.4818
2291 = 0.5148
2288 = 0.5302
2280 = 0.631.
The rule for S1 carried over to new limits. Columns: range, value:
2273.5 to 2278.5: 0.7822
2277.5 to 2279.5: 0.6657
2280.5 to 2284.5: 0.6317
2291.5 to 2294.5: 0.4876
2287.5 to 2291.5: 0.5302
